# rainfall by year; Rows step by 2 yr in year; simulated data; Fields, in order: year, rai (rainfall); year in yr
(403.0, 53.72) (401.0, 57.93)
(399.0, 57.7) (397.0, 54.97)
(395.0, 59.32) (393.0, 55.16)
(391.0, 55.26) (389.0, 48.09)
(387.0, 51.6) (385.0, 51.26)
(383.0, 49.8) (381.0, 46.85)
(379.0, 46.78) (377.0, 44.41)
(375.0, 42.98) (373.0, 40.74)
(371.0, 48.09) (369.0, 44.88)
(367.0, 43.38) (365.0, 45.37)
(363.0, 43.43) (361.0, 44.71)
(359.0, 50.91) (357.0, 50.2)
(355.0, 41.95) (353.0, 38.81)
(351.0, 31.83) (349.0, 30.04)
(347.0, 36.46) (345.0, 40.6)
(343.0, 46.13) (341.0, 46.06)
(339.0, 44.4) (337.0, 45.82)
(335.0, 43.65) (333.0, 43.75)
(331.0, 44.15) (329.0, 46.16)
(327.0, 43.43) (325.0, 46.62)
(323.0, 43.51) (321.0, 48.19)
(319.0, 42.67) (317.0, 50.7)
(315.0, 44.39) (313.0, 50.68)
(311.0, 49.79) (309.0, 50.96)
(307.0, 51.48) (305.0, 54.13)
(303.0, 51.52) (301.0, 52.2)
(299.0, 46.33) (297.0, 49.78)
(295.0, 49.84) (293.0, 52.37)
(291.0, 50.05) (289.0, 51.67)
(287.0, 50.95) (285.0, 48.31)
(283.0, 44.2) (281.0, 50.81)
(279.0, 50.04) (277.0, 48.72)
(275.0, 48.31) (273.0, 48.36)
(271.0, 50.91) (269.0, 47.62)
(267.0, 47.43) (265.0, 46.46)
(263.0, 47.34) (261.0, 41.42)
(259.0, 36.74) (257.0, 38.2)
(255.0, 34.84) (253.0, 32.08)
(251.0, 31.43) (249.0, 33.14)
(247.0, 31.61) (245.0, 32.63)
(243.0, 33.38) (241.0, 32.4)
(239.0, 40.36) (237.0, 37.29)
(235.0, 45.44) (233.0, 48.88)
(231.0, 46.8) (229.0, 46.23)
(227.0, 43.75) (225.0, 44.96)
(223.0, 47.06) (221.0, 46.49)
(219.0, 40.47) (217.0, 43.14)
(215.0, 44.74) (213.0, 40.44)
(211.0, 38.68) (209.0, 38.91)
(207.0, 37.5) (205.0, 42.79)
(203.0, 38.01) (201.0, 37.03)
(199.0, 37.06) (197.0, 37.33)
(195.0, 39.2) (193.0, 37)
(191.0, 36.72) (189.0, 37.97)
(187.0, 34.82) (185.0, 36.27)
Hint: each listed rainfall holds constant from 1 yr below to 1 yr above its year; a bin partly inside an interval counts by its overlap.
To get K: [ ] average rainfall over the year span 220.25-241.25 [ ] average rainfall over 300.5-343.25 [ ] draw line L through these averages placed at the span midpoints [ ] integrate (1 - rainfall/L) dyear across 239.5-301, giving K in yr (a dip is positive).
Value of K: 2.4 yr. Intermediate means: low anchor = 44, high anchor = 47.3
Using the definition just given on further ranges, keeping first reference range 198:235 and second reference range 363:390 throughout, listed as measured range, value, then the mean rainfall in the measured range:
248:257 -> 2.1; 33.5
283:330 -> -4.4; 48.8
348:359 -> 1.5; 39.7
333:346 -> 0.3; 44.4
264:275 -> -1.1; 48.2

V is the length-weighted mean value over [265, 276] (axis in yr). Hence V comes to 48.3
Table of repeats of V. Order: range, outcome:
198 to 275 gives 40.9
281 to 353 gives 46.3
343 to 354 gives 36.5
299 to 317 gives 50.4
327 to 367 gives 42.9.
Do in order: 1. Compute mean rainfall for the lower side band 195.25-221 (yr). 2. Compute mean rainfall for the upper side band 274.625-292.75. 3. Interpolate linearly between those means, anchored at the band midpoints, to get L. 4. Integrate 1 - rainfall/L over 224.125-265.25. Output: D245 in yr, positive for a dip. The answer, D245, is 4.8 yr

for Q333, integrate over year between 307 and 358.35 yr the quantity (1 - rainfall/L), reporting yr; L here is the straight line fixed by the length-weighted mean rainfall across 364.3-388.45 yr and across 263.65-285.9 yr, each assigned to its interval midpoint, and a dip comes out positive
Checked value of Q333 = 3.25 yr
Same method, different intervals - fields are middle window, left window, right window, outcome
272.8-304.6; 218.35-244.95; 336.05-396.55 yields -4.4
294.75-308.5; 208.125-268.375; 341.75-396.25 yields -2.5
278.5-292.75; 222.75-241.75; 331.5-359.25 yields -2.3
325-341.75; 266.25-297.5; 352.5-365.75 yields 0.7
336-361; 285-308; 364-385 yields 2.8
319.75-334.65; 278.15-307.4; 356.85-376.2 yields 0.9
